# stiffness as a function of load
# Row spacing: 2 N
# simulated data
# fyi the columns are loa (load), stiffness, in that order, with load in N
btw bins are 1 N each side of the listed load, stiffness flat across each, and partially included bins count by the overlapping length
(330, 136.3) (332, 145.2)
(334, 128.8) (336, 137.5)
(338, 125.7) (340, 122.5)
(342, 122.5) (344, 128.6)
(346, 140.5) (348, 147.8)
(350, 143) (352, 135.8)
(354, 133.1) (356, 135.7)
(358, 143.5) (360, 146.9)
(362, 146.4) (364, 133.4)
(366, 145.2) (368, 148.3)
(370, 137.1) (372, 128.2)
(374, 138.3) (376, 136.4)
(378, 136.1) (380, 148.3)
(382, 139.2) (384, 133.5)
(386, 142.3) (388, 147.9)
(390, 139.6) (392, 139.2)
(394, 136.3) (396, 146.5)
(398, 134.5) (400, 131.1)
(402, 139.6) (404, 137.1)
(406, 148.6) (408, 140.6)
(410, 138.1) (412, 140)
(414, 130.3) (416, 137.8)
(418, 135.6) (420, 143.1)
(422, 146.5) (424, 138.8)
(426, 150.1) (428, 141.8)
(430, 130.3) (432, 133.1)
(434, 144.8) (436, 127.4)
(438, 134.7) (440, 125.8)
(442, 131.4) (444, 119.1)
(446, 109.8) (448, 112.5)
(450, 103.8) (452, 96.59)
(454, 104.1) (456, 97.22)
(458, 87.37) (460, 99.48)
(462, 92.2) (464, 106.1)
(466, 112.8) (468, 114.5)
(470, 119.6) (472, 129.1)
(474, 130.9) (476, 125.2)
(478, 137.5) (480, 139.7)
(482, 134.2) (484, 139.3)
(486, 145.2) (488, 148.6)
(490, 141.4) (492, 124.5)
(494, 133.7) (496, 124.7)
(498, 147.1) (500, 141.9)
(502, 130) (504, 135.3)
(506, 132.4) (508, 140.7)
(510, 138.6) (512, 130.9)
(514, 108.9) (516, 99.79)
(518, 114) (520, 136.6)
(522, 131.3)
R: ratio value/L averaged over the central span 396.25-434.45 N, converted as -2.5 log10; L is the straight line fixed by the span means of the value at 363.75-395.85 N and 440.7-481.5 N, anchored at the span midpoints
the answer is -0.09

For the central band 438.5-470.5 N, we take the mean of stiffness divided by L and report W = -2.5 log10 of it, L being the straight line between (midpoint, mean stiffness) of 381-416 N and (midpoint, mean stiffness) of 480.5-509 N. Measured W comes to 0.261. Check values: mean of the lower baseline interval 139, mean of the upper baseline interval 137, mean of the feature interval 109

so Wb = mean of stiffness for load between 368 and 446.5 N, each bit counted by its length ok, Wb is 137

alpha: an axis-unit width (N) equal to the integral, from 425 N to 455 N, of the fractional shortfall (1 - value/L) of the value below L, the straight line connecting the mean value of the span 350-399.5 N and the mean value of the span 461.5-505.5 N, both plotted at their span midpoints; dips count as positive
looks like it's 2.2 N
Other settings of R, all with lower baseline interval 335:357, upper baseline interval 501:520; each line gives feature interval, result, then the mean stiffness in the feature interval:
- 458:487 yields 0.05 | 122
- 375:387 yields -0.06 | 139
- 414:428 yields -0.09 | 141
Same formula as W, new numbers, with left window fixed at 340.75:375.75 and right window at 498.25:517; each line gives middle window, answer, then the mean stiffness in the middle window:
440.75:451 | 0.15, 116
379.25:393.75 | -0.03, 141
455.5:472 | 0.24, 105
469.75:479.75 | 0.01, 130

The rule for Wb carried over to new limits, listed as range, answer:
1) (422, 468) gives 119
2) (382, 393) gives 140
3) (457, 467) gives 99.6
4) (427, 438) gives 135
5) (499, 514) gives 134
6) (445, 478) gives 110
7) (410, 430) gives 140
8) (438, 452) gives 117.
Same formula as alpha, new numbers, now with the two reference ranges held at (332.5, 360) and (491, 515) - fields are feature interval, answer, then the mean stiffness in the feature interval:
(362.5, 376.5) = -0.41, 138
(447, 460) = 3.22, 100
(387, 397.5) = -0.58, 142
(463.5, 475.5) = 1.20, 120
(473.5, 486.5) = -0.30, 136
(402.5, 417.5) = -0.56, 139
